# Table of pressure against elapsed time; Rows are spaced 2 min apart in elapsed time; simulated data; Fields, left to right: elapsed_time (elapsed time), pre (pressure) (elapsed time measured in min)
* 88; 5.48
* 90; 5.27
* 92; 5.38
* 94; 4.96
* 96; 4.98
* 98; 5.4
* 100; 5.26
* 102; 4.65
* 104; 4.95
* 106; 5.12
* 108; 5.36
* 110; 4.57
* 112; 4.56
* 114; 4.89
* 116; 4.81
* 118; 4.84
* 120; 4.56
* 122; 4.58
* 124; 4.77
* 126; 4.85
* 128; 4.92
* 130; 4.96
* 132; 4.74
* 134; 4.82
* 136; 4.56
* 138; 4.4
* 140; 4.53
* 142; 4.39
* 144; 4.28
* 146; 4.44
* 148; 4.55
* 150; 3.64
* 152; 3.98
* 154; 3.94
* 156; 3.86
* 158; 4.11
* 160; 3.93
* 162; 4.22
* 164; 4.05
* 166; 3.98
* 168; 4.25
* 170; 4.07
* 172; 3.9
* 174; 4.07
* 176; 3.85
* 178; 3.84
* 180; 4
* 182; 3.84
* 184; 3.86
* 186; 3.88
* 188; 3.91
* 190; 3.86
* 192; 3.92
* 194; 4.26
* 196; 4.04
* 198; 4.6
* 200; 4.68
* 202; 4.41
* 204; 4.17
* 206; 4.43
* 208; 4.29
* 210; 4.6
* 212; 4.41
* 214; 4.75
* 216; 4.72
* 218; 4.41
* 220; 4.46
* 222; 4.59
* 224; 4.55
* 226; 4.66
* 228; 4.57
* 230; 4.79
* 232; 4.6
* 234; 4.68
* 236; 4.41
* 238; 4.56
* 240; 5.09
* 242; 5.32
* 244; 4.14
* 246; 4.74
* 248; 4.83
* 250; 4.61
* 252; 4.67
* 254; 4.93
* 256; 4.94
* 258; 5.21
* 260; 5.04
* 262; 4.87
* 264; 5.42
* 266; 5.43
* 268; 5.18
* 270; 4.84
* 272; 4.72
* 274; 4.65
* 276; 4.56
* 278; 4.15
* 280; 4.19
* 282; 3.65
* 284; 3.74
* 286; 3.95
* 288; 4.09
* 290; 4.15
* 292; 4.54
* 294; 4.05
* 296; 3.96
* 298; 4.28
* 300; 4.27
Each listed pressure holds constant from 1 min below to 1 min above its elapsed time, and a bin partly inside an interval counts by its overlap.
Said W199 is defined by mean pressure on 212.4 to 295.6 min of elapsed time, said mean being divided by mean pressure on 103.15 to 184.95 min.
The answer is 1.05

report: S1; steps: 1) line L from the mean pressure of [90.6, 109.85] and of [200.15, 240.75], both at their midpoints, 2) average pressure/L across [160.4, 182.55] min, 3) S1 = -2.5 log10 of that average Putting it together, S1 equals 0.19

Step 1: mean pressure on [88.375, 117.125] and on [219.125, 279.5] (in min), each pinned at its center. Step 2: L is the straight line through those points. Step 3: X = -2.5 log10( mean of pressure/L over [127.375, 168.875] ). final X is 0.150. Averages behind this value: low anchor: 5.02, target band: 4.31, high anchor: 4.77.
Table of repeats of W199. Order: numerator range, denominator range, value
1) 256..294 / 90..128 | 0.93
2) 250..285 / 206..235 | 1.03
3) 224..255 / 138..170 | 1.13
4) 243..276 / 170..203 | 1.20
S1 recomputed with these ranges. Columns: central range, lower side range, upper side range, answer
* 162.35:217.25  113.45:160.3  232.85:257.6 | 0.11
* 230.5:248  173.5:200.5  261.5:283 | -0.06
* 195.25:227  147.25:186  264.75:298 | -0.09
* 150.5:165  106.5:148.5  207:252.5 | 0.17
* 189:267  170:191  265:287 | -0.11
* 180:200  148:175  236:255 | 0.06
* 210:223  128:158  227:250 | 0.02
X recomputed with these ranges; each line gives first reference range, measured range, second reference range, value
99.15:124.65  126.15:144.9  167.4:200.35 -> -0.01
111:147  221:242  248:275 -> 0.05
